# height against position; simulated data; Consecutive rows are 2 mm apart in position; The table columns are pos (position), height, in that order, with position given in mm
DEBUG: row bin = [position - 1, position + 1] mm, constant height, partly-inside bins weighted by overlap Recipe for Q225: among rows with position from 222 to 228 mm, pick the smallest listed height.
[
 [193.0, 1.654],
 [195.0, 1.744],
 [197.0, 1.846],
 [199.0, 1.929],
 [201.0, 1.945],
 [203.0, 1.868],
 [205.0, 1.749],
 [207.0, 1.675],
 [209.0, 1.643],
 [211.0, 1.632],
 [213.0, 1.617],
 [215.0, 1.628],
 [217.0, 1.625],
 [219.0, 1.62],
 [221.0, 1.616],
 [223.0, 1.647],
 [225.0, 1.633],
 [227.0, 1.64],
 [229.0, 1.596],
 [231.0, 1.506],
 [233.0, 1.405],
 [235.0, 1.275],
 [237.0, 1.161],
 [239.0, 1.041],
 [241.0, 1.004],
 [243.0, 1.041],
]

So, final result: 1.633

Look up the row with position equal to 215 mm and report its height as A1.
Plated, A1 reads 1.628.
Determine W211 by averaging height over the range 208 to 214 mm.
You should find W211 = 1.63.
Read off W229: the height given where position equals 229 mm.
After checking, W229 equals 1.596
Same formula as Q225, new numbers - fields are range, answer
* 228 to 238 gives 1.161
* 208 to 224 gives 1.616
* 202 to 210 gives 1.643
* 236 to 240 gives 1.041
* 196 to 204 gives 1.846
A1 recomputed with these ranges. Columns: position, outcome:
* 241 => 1.004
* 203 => 1.868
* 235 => 1.275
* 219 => 1.62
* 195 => 1.744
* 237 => 1.161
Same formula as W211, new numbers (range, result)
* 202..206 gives 1.81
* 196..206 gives 1.87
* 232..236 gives 1.34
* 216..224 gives 1.63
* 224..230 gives 1.62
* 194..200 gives 1.84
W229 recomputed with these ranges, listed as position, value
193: 1.654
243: 1.041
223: 1.647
